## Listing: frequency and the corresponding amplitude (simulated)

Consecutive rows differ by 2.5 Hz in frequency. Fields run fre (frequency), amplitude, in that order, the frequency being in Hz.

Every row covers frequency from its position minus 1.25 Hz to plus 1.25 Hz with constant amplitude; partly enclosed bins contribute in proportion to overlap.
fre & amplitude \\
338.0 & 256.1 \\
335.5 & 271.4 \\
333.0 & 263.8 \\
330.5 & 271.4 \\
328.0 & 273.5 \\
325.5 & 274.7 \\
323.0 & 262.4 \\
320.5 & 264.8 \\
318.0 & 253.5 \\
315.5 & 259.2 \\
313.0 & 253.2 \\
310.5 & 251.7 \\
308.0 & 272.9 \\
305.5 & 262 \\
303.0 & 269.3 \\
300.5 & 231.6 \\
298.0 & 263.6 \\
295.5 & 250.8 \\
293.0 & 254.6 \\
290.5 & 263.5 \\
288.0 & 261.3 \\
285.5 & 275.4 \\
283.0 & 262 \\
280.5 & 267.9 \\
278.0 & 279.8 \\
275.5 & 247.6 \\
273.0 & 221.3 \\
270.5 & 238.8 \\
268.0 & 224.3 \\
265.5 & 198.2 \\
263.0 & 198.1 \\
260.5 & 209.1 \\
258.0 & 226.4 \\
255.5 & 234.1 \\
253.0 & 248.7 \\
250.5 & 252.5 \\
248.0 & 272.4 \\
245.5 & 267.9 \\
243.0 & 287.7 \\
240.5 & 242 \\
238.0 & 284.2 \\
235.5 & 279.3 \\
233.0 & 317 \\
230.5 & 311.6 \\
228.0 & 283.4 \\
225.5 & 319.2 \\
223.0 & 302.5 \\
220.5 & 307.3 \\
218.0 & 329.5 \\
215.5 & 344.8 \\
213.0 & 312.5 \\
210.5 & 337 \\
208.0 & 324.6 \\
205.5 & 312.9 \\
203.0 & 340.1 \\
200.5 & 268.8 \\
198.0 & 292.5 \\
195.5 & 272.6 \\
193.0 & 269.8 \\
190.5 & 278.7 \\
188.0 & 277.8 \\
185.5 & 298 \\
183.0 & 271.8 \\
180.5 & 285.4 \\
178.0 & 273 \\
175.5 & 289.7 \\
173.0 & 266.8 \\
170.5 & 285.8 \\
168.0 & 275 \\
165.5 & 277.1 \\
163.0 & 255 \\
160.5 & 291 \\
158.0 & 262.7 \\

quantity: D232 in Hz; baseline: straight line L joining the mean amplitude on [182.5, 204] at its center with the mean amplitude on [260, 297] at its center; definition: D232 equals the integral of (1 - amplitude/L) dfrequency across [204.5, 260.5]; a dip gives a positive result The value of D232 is -4.6 Hz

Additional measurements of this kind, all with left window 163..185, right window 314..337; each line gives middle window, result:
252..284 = 4.19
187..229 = -4.56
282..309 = 0.77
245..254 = 0.38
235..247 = 0.02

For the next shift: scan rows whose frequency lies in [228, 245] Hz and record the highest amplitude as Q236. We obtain 317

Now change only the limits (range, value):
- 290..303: 269.3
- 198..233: 344.8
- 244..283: 279.8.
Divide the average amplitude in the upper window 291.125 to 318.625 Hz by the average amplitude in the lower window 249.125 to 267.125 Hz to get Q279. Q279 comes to 1.1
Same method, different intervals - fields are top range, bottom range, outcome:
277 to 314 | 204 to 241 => 0.85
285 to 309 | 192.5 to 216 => 0.85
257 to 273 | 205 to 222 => 0.67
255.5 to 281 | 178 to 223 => 0.77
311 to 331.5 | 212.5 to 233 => 0.84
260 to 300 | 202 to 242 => 0.79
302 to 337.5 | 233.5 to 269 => 1.07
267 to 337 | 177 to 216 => 0.87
